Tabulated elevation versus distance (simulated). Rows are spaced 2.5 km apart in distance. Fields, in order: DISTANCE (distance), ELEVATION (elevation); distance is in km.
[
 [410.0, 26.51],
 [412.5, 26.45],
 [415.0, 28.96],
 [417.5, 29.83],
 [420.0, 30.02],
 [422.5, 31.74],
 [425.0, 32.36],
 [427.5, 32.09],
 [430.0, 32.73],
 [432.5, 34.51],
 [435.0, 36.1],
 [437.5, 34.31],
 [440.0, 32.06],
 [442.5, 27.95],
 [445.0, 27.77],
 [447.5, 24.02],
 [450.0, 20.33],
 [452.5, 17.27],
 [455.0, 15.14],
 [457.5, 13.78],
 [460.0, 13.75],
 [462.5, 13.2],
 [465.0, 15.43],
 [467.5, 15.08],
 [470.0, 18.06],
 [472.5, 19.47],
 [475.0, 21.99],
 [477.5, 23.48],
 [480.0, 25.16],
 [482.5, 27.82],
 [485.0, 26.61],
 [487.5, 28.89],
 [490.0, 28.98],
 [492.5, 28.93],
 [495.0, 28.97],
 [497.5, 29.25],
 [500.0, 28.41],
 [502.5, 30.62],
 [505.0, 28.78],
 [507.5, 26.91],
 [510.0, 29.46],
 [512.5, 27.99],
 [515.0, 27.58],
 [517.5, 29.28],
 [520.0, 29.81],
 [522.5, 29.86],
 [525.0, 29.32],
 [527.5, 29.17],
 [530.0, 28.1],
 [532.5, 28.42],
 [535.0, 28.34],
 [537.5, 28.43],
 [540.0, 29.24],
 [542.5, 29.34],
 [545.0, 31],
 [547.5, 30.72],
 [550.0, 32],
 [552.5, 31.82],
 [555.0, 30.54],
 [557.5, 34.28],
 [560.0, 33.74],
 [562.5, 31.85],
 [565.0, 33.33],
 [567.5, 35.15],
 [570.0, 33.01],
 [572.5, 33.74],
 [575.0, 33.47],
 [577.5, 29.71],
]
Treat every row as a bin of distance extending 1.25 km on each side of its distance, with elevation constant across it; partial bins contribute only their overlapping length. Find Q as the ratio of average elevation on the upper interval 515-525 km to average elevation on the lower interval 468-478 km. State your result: 1.46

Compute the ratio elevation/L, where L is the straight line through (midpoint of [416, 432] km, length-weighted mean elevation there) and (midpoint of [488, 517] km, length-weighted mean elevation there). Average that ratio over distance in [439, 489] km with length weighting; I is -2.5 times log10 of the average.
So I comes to 0.37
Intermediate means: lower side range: 31.6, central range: 21.3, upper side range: 28.7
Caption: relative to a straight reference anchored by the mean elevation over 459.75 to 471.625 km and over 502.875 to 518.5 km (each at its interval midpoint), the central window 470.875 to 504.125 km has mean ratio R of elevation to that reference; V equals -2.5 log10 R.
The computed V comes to -0.23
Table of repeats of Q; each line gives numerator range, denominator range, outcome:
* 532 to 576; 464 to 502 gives 1.28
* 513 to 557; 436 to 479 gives 1.42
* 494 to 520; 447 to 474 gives 1.72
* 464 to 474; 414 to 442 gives 0.53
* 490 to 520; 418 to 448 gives 0.92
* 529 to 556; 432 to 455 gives 1.09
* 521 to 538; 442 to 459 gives 1.41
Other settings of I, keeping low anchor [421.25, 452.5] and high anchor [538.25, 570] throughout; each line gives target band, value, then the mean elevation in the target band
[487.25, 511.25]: 0.075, 28.9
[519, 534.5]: 0.086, 29.1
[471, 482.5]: 0.311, 23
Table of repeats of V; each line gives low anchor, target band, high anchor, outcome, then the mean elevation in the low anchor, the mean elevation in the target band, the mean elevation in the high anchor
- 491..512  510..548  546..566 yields 0.05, 28.9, 29.1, 32.3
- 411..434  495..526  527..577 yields 0.08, 31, 28.9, 31.3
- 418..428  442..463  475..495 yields 0.46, 31.4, 19.2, 26.9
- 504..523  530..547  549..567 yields 0.06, 28.7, 29.1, 32.6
